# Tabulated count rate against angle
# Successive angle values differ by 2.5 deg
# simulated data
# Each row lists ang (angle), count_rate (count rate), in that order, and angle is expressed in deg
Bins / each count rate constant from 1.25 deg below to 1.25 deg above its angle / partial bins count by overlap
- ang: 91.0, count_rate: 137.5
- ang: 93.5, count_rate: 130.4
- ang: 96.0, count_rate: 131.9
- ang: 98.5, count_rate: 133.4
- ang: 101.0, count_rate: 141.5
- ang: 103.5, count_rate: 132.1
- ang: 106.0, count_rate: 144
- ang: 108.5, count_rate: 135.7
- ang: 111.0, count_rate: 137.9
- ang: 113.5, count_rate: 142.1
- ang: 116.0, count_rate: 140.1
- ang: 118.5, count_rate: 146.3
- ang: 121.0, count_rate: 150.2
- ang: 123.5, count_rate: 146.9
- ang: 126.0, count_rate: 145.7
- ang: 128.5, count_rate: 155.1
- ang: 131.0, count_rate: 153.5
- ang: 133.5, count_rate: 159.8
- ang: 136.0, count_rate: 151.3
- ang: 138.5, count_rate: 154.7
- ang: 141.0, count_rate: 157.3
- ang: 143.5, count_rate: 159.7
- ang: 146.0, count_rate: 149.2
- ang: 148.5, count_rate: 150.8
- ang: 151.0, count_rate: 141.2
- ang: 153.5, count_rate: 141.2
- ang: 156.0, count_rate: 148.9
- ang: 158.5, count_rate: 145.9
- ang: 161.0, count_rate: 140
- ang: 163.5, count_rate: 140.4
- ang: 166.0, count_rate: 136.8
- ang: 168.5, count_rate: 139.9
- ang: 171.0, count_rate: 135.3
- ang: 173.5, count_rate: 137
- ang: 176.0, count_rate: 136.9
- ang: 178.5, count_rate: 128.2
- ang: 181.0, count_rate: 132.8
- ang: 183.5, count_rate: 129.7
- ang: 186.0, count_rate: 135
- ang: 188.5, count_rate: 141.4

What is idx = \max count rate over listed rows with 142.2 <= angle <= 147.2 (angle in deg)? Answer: 159.7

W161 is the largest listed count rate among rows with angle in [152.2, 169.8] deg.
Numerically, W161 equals 148.9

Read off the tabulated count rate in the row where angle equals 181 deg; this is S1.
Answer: 132.8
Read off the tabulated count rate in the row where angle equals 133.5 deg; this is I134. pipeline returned 159.8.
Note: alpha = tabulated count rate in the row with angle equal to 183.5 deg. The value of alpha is 129.7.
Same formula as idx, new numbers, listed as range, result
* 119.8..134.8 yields 159.8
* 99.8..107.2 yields 144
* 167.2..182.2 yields 139.9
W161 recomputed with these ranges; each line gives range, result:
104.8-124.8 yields 150.2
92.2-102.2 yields 141.5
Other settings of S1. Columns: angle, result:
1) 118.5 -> 146.3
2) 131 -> 153.5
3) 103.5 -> 132.1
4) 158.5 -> 145.9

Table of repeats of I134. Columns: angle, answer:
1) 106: 144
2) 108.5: 135.7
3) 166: 136.8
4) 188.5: 141.4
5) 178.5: 128.2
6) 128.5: 155.1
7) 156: 148.9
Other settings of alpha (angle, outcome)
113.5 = 142.1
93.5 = 130.4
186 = 135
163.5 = 140.4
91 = 137.5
